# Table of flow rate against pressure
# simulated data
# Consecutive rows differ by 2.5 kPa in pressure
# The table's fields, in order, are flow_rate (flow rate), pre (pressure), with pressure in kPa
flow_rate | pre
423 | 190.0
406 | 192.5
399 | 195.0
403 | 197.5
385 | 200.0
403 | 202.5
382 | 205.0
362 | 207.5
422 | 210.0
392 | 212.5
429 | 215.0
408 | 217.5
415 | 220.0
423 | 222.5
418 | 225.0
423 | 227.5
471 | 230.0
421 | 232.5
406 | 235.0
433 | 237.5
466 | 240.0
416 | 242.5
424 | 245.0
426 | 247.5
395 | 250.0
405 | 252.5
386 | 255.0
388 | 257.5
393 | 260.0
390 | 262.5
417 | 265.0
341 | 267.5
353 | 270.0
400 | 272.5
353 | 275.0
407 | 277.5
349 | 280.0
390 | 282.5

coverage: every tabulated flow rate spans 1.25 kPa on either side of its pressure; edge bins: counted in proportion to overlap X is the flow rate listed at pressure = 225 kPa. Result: 418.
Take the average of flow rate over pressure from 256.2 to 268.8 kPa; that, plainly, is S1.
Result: 386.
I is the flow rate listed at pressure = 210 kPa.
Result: 422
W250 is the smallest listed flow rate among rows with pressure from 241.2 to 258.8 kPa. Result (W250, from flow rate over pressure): 386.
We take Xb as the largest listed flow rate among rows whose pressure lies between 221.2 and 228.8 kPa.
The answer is 423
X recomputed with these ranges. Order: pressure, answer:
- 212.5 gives 392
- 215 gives 429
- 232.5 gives 421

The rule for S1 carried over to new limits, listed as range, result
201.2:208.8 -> 383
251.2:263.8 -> 393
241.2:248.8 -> 422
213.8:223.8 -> 419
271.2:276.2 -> 376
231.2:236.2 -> 414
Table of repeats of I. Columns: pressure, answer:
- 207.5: 362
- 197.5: 403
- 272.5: 400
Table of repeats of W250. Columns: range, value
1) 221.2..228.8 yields 418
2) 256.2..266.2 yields 388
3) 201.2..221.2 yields 362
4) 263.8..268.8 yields 341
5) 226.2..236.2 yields 406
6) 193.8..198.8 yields 399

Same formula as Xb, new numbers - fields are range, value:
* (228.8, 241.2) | 471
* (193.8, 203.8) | 403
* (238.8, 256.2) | 466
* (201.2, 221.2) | 429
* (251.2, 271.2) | 417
